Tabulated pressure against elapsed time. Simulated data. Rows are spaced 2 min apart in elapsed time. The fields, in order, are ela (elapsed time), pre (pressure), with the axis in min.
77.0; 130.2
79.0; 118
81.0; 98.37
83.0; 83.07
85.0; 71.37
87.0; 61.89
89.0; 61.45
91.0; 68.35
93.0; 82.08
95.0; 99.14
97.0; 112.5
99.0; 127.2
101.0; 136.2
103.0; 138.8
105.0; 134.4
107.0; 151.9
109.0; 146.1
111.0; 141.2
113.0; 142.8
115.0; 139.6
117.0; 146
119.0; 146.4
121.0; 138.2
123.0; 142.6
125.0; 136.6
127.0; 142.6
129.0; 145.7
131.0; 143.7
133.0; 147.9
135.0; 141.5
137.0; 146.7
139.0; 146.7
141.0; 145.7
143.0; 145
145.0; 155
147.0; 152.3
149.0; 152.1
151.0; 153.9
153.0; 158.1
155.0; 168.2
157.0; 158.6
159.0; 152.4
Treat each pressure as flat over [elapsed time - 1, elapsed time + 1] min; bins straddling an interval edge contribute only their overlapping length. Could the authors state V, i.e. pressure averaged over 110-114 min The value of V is 142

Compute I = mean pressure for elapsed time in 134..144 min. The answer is 145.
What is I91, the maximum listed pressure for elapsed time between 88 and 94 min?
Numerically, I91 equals 82.08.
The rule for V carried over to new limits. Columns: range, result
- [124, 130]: 142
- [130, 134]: 146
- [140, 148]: 150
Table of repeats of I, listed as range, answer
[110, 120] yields 143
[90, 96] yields 83.2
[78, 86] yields 92.7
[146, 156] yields 157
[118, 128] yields 141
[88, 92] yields 64.9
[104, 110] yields 144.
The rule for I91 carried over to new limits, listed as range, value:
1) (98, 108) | 151.9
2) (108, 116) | 146.1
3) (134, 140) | 146.7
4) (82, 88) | 83.07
